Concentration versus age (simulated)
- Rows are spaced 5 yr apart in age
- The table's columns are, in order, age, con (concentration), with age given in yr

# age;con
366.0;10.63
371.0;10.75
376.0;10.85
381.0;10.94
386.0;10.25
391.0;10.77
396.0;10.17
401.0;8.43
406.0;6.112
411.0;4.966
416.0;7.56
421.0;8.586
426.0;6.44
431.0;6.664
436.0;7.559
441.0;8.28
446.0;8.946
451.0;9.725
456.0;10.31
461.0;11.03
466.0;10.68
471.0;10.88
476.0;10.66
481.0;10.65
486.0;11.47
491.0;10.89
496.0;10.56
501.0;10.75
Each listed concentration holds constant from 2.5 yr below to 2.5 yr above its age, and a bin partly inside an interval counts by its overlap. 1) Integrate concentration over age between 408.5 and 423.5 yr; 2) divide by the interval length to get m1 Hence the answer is 7.04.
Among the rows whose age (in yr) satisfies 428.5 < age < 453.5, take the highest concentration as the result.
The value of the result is 9.725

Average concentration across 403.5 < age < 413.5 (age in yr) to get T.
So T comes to 5.54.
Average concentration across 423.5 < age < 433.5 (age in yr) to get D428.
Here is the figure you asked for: 6.55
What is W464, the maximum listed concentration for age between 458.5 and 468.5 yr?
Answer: 11.03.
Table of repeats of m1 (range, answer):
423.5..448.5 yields 7.58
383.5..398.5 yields 10.4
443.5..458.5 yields 9.66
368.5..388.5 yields 10.7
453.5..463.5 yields 10.7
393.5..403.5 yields 9.3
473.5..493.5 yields 10.9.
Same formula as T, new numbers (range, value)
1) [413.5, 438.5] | 7.36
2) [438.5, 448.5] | 8.61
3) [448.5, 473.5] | 10.5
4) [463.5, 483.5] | 10.7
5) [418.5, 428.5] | 7.51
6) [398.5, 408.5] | 7.27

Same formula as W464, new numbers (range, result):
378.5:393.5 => 10.94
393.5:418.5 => 10.17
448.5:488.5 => 11.47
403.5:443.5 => 8.586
